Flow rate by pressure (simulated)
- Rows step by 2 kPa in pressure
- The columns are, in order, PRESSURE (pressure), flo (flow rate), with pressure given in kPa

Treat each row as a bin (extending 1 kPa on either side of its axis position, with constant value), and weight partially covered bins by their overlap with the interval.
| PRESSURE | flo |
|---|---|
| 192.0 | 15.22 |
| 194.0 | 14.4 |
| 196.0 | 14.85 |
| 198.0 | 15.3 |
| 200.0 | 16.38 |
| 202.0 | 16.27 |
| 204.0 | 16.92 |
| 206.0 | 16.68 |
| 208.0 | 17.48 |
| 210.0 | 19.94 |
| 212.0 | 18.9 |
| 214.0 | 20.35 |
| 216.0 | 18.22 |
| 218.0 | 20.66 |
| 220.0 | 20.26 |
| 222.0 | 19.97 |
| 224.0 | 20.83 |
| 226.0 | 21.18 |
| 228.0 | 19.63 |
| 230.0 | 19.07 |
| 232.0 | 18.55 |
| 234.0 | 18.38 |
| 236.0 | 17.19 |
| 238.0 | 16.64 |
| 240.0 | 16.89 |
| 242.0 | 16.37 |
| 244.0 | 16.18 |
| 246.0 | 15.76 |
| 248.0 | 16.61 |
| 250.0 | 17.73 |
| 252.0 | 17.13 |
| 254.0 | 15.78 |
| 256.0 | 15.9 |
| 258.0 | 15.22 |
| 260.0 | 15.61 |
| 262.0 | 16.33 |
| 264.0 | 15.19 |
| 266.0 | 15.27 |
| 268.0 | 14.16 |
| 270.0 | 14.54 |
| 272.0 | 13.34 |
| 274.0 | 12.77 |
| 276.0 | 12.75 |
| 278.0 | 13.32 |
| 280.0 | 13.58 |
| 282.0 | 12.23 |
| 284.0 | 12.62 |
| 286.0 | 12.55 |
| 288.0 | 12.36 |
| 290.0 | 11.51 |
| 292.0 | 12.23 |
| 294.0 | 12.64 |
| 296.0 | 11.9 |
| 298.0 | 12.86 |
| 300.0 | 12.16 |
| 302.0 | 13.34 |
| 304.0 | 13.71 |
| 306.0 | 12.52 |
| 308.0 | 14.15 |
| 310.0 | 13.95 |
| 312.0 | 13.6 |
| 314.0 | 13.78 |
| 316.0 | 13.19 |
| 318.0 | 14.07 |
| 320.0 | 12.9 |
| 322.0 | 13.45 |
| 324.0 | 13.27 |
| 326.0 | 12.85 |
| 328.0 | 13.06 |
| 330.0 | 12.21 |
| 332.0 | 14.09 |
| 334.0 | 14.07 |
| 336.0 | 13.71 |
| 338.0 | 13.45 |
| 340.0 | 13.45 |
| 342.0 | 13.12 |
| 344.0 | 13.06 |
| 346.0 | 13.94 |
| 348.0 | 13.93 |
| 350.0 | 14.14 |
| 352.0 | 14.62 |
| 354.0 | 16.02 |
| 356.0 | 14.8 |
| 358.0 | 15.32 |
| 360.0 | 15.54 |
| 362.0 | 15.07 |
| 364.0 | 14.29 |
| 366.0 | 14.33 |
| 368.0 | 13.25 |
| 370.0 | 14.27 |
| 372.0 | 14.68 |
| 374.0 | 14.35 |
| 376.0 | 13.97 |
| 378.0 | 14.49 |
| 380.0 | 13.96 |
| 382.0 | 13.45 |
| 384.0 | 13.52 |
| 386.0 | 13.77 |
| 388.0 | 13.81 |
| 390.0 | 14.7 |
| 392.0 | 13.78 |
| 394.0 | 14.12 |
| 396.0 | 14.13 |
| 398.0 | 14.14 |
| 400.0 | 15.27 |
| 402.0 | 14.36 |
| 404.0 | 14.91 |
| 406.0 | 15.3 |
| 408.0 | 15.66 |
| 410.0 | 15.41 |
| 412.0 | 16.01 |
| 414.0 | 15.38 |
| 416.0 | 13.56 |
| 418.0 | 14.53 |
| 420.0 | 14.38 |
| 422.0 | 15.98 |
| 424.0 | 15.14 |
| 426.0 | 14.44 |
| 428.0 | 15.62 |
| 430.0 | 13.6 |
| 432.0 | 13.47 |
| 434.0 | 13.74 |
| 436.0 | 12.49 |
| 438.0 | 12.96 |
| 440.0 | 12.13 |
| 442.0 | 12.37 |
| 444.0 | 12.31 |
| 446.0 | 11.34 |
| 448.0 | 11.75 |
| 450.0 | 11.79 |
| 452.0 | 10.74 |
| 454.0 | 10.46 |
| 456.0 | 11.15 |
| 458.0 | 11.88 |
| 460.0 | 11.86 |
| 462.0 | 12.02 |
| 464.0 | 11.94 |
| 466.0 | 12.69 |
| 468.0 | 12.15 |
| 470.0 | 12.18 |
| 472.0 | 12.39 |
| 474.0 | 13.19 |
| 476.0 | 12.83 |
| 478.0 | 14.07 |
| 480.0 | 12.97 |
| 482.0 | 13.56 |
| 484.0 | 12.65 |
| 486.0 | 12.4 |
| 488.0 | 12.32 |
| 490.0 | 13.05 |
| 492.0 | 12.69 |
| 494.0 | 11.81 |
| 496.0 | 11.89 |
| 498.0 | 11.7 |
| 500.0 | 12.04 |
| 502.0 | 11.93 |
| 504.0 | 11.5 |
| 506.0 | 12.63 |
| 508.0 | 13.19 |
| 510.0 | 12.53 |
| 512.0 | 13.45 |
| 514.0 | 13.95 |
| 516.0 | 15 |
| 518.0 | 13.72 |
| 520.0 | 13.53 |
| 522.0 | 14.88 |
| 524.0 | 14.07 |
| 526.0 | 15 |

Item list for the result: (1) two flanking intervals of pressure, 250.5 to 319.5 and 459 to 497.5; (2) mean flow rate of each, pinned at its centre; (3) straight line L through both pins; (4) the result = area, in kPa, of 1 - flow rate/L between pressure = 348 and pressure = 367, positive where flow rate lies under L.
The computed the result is -2.2 kPa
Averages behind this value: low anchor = 13.7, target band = 14.9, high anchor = 12.5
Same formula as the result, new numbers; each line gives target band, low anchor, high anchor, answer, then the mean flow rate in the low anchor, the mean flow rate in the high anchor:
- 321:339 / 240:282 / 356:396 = 1.6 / 15.1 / 14.3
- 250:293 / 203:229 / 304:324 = 5.3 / 19.3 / 13.5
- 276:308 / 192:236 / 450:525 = 7.5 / 18.2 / 12.6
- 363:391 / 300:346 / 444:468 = -3.0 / 13.4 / 11.7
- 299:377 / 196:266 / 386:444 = 9.0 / 17.6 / 14.3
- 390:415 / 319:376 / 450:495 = -3.1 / 14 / 12.3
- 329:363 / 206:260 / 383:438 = 3.5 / 18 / 14.5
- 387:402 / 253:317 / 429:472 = -2.0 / 13.6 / 12.1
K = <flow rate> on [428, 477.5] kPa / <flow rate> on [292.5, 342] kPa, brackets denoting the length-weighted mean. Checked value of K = 0.9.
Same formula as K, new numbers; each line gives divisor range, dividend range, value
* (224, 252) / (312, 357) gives 0.77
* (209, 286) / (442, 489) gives 0.73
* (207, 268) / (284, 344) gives 0.74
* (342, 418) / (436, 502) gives 0.85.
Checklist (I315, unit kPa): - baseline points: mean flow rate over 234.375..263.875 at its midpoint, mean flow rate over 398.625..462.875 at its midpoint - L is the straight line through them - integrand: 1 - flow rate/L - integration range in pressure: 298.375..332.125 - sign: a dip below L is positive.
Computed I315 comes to 4.52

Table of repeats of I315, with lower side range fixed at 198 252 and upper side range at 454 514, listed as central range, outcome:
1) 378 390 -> 0.6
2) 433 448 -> 1.1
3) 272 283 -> 2.6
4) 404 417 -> -1.1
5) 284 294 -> 2.7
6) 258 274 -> 2.2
